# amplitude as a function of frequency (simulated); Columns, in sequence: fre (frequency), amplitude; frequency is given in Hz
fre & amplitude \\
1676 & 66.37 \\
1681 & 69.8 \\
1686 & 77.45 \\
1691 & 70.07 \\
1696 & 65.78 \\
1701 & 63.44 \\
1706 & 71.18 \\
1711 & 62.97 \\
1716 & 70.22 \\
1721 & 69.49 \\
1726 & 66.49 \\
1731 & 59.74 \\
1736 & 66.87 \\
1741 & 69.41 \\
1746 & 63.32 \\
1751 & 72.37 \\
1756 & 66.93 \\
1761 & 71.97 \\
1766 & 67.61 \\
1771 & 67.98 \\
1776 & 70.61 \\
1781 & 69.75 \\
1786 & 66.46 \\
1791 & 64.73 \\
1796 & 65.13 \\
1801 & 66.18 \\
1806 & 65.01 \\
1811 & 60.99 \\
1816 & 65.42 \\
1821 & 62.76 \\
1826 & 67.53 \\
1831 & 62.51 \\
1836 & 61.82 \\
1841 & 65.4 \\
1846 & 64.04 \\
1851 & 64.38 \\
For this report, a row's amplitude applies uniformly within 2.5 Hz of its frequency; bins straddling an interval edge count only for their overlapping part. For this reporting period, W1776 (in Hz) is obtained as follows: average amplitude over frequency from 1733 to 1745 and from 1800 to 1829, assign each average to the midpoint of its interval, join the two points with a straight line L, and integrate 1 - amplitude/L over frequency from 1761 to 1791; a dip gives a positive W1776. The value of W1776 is -1.17 Hz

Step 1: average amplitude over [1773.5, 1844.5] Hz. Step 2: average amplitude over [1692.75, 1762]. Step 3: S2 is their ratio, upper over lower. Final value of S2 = 0.97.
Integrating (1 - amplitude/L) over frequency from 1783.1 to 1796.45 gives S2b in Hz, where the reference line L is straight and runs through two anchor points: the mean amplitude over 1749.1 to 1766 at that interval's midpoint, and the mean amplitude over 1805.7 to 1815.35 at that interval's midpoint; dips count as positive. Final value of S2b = 0.0 Hz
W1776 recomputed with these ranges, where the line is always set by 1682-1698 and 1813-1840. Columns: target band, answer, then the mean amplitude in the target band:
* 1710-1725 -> 0.4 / 67.9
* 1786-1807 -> 0.1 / 65.4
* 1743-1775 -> -0.4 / 68.5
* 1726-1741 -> 0.9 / 64.9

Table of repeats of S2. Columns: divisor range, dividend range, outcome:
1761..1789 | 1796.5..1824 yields 0.93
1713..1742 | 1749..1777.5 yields 1.04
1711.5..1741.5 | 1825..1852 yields 0.96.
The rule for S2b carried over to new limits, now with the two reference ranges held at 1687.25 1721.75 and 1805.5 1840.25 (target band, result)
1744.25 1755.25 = -0.3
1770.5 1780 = -0.6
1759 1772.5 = -0.7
